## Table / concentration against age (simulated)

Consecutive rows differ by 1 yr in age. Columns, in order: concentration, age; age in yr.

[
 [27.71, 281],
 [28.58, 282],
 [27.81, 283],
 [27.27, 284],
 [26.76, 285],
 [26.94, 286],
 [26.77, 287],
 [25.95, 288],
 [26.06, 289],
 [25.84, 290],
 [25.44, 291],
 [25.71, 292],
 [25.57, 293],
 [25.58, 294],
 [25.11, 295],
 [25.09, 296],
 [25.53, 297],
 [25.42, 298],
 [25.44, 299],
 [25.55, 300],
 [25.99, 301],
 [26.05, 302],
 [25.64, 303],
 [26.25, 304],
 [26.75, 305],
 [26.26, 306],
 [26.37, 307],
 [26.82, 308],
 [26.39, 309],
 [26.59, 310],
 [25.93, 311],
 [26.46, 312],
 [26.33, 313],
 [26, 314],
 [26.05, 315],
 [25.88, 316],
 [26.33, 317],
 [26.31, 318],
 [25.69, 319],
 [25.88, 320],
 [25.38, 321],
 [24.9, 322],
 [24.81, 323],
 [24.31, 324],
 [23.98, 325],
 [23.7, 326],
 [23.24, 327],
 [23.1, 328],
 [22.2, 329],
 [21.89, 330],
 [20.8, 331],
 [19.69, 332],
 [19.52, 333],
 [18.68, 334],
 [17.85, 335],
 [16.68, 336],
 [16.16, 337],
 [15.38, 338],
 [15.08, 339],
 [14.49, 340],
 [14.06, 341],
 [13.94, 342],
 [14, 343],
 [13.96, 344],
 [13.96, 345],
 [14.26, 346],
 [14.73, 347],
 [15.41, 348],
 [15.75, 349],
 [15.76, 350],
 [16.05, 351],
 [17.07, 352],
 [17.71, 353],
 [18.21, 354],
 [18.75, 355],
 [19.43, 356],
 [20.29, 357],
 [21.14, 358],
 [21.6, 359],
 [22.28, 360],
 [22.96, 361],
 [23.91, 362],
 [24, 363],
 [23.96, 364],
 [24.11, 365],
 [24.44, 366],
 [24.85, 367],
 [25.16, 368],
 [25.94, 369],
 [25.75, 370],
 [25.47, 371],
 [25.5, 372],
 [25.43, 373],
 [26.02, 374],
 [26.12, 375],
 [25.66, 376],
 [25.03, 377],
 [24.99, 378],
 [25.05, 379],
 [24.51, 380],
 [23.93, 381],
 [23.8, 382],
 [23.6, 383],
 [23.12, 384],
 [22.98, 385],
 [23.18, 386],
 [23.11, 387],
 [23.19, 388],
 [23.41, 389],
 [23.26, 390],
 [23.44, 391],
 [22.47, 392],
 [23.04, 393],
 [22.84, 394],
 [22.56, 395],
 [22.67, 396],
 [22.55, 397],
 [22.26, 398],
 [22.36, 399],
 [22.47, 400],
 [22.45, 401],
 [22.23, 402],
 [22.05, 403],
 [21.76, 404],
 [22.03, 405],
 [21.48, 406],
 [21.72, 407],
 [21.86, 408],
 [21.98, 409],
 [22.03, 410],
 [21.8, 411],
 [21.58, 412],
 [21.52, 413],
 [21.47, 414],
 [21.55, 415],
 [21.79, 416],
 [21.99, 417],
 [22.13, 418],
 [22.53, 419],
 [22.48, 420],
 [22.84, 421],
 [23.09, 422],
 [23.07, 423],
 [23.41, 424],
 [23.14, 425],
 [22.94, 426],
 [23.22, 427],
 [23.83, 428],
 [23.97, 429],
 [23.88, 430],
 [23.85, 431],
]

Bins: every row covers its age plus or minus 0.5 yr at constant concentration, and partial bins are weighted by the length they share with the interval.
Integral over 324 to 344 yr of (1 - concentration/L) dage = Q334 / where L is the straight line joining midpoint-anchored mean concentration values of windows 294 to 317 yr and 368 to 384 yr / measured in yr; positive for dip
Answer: 5.4 yr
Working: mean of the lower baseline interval 26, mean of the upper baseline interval 25.1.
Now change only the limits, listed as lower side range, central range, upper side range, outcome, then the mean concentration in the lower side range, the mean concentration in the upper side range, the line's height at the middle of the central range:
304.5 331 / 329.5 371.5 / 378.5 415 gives 8.56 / 25.2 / 22.6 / 24.1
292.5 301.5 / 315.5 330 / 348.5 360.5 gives -1.39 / 25.5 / 18.7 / 22.4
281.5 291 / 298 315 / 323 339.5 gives -1.64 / 26.8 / 20.3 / 23.9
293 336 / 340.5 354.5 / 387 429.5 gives 4.99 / 24.6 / 22.5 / 23.8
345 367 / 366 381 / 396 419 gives -3.60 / 19.6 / 22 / 20.4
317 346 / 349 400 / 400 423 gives -4.13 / 20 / 22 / 21.1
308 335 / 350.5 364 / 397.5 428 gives 1.74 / 24.2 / 22.3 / 23.4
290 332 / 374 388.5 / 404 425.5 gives -0.67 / 25.2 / 22.2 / 23.1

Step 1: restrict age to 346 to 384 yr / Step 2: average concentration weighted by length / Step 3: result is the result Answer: 22.2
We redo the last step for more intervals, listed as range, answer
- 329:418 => 21.2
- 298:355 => 21.5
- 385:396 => 23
